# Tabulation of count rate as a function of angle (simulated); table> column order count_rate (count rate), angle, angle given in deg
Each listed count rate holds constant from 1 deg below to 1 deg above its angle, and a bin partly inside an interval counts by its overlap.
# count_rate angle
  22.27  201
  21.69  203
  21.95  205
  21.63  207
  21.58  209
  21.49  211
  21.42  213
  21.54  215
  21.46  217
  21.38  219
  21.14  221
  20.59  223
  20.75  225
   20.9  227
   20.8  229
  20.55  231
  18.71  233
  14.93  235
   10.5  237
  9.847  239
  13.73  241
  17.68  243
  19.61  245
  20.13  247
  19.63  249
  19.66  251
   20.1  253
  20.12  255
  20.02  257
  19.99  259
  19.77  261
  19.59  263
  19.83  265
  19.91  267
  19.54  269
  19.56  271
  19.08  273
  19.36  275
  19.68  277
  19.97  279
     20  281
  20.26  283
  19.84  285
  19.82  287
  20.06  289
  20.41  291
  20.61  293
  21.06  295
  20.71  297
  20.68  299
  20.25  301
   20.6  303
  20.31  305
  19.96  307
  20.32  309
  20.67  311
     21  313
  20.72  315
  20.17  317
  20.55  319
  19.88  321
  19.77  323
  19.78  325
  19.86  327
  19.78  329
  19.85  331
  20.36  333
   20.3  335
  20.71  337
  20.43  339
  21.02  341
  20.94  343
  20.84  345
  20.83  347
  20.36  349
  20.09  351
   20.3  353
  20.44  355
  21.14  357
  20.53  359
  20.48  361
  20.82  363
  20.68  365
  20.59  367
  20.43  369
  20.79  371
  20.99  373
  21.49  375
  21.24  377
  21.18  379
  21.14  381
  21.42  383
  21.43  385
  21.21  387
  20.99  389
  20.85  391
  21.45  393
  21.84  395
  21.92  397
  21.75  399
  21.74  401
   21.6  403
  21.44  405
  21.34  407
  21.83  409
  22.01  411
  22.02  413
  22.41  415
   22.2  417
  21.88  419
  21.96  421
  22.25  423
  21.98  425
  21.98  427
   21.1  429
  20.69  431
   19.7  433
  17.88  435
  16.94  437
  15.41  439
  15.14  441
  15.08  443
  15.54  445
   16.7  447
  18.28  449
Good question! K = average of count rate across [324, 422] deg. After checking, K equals 21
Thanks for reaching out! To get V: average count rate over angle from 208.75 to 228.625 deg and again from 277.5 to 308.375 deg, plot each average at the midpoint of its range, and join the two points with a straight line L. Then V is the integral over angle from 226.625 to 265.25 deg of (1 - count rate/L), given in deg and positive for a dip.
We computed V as 4.9 deg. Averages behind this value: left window 21.2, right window 20.3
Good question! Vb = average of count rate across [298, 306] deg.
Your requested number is 20.5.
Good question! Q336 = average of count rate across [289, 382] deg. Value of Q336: 20.5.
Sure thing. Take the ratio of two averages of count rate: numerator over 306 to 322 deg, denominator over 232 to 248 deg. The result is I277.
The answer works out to 1.30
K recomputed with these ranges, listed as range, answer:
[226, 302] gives 19.1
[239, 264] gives 18.8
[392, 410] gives 21.7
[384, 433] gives 21.6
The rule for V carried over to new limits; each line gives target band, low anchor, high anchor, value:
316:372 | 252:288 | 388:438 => 0.4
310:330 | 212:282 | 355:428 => 0.1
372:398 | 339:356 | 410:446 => -1.4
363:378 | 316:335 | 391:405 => 0.1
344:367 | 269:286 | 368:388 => 0.2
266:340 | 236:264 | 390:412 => -3.8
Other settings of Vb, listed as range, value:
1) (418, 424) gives 22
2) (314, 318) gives 20.4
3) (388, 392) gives 20.9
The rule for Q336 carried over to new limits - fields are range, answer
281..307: 20.4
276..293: 20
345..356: 20.4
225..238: 18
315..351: 20.3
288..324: 20.4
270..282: 19.6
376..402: 21.4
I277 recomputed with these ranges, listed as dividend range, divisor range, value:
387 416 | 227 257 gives 1.22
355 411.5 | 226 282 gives 1.13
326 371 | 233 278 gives 1.12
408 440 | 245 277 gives 1.05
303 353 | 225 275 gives 1.10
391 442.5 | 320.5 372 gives 1.02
